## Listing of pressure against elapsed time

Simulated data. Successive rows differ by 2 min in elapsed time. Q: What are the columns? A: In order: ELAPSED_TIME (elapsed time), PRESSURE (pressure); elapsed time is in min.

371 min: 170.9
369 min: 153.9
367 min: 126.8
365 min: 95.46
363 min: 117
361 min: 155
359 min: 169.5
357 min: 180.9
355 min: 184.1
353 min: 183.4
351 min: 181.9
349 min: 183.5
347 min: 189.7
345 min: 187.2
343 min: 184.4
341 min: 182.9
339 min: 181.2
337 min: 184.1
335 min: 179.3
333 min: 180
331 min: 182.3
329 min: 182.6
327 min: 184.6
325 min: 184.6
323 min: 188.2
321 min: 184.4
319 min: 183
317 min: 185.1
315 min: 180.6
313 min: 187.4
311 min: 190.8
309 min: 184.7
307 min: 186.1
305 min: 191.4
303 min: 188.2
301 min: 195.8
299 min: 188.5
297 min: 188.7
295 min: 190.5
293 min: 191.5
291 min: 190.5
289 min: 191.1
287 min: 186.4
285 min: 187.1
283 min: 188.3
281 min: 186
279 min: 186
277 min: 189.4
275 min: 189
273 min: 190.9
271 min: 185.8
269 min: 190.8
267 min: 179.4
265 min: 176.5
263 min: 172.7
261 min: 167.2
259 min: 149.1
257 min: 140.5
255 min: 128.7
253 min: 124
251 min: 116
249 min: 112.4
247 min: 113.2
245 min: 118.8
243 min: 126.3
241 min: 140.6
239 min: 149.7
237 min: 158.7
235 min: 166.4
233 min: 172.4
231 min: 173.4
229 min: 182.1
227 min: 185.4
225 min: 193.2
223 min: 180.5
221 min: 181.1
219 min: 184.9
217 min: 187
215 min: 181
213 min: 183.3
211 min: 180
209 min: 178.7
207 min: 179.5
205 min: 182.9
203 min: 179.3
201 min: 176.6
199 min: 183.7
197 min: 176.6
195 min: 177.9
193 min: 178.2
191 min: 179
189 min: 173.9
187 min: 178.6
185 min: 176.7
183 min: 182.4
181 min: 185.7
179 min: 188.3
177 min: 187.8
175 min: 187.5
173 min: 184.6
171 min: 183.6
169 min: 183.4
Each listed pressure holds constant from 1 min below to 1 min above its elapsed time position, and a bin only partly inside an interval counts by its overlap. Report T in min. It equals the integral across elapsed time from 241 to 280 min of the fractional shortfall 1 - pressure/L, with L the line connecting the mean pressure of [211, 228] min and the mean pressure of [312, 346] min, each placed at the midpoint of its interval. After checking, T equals 6.10 min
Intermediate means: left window 184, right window 184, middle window 155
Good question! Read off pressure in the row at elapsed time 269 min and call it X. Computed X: 190.8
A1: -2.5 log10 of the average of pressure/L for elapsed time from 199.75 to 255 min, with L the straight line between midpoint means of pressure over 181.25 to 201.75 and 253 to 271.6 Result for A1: 0.05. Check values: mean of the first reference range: 179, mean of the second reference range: 163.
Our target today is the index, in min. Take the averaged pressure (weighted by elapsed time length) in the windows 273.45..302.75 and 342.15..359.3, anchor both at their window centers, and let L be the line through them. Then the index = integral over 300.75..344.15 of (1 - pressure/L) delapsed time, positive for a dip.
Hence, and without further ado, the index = 0.2 min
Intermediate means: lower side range 189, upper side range 183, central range 185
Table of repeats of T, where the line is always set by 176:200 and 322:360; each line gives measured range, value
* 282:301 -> -0.8 min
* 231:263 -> 7.1 min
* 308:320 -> -0.2 min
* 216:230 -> -0.3 min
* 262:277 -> -0.2 min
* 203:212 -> 0.0 min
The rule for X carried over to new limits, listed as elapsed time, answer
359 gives 169.5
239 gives 149.7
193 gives 178.2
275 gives 189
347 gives 189.7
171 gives 183.6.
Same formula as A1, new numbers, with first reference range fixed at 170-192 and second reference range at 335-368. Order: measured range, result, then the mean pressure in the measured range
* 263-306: -0.08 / 188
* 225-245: 0.11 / 161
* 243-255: 0.43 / 119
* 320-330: -0.09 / 185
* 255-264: 0.14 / 154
